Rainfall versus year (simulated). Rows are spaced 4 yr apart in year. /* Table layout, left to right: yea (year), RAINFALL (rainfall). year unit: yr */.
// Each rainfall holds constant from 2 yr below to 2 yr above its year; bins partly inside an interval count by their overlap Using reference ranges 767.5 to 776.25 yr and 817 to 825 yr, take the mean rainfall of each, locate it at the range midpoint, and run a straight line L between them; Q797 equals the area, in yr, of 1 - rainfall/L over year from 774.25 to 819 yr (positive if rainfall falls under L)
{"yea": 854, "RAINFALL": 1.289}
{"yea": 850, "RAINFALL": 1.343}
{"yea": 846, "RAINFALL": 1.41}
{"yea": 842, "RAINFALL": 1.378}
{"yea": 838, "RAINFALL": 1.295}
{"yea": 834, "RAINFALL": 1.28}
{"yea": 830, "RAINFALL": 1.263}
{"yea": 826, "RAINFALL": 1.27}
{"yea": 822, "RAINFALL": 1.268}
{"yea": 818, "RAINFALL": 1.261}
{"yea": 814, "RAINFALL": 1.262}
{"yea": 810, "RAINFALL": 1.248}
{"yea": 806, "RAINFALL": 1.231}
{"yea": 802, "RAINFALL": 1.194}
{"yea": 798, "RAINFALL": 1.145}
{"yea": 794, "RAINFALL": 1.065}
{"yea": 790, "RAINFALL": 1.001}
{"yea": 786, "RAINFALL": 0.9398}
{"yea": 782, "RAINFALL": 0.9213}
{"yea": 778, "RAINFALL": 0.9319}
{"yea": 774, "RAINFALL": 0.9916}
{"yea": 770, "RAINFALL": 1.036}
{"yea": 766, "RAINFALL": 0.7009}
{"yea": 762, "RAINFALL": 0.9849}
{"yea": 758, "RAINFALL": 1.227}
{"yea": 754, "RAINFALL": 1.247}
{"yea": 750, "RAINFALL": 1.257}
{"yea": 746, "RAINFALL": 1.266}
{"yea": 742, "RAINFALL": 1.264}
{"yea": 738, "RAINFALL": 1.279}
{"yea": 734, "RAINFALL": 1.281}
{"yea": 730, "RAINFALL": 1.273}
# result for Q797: 1.31 yr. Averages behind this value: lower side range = 0.994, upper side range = 1.27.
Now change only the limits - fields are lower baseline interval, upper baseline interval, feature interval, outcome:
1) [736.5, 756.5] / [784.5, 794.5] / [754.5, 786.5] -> 3.8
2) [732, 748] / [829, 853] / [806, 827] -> 0.9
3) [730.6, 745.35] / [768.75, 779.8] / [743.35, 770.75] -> 0.4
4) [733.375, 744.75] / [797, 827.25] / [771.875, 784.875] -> 3.2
